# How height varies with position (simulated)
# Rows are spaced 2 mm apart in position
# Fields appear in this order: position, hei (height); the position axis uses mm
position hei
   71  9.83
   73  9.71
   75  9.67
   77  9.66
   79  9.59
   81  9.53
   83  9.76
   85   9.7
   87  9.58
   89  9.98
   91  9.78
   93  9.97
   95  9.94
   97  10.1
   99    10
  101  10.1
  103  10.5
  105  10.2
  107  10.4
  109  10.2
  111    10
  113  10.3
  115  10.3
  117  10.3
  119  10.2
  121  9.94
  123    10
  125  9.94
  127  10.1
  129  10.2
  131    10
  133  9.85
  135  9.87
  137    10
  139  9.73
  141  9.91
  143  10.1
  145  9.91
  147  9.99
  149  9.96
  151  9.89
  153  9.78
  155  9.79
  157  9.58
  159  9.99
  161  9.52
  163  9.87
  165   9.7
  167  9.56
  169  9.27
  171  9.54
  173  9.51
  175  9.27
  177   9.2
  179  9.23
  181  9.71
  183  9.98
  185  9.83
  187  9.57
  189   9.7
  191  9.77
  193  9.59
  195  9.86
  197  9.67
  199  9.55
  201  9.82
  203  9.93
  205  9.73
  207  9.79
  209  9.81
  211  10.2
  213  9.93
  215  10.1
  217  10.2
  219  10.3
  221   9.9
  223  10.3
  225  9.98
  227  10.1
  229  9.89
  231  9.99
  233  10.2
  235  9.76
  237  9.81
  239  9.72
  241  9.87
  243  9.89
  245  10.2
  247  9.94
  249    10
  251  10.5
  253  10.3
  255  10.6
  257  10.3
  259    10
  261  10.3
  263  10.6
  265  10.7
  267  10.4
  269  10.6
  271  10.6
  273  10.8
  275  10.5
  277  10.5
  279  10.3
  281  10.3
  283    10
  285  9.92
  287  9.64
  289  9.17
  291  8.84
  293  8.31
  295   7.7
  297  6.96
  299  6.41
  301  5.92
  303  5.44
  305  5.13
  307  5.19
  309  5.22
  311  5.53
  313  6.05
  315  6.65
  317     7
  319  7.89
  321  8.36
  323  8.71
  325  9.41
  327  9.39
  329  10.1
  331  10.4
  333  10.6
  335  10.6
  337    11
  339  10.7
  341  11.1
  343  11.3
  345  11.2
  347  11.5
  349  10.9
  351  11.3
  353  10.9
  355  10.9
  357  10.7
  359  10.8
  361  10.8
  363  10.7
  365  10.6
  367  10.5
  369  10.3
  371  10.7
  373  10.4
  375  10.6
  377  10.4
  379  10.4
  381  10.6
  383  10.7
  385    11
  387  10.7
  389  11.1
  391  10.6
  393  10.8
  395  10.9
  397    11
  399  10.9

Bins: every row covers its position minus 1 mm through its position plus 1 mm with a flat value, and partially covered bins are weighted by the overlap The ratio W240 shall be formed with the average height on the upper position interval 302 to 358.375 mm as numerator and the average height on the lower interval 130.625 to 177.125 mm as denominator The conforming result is 0.9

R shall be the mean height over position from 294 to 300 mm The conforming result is 7.02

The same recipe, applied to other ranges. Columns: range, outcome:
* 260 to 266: 10.5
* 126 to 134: 10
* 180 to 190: 9.76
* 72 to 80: 9.66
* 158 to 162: 9.75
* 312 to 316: 6.35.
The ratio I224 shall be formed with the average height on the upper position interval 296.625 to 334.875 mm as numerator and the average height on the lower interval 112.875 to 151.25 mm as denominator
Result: 0.75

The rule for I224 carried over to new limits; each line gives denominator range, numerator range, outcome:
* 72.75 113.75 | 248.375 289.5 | 1.04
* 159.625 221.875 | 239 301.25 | 1.00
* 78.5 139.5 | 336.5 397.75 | 1.08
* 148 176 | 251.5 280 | 1.08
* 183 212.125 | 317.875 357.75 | 1.06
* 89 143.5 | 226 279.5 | 1.02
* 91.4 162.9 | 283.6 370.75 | 0.91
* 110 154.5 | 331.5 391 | 1.08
